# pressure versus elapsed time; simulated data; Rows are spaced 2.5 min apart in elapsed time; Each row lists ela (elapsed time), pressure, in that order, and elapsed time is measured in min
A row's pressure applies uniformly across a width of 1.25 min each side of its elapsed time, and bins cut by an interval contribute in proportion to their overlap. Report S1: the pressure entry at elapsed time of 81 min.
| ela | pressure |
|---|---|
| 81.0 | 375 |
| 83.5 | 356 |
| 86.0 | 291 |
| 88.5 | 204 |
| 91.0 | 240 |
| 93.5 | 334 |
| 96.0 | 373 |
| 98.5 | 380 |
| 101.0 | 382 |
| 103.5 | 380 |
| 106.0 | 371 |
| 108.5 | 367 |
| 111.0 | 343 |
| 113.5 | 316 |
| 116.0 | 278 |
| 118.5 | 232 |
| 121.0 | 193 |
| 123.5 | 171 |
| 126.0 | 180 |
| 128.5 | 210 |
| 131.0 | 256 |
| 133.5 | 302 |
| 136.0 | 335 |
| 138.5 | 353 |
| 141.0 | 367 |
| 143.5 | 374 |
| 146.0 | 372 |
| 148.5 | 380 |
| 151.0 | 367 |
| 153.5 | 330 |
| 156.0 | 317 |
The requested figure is 375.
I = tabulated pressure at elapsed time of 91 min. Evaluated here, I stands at 240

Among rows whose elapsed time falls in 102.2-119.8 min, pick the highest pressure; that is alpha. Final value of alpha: 380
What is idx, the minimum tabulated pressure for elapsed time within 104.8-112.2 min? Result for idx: 343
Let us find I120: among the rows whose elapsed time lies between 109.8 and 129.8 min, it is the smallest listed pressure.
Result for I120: 171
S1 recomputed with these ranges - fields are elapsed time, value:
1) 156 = 317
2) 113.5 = 316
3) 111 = 343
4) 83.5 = 356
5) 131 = 256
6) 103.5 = 380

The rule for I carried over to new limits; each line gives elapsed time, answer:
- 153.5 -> 330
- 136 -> 335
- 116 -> 278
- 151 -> 367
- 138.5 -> 353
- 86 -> 291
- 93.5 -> 334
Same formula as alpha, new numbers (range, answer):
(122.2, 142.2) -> 367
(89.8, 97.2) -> 373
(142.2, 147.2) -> 374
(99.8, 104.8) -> 382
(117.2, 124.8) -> 232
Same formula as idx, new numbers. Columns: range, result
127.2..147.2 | 210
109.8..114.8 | 316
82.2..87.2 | 291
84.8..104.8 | 204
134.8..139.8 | 335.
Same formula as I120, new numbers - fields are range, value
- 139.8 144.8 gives 367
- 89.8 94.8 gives 240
